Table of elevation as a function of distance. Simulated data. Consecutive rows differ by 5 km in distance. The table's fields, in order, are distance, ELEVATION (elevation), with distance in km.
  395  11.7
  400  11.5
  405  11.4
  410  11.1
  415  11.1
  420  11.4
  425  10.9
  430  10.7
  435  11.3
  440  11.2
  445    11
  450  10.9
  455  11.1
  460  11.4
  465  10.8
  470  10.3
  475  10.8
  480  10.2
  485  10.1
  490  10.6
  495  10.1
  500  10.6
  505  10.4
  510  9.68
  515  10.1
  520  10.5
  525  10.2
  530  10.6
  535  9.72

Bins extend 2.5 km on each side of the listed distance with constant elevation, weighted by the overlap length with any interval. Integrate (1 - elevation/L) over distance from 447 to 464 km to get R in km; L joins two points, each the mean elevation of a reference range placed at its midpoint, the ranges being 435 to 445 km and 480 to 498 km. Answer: -0.3 km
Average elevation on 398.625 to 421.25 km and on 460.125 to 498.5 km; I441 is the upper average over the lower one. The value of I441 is 0.9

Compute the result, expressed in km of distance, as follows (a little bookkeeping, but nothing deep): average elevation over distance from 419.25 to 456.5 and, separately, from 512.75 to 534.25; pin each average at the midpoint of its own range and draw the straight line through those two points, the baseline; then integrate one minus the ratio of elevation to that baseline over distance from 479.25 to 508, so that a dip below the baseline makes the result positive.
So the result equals 0.6 km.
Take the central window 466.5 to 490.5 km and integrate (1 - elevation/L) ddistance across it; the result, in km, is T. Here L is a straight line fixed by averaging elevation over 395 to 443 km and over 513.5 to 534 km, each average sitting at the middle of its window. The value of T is 0.7 km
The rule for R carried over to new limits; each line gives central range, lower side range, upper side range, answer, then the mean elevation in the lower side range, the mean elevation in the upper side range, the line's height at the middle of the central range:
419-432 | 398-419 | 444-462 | 0.3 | 11.3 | 11.1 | 11.2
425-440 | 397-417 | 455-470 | 0.2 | 11.3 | 11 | 11.1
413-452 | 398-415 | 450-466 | 0.5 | 11.3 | 11.1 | 11.2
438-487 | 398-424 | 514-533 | 0.3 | 11.3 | 10.4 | 10.9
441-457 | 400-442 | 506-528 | -0.2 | 11.2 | 10.2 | 10.9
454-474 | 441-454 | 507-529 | -0.1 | 11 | 10.2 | 10.8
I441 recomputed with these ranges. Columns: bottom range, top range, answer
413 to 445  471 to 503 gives 0.94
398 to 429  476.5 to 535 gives 0.92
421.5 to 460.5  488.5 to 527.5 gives 0.93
